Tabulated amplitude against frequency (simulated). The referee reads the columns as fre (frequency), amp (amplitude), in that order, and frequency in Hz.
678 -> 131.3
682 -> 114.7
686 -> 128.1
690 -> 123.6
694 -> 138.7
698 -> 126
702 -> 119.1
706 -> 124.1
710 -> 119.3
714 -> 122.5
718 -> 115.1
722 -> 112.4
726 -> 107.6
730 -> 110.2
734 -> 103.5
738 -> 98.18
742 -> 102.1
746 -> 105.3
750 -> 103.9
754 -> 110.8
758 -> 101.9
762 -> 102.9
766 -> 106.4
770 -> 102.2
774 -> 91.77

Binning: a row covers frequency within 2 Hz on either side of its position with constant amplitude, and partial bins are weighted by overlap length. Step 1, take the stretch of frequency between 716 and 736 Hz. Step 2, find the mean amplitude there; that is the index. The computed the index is 110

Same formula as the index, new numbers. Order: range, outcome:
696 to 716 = 122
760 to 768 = 105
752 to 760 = 106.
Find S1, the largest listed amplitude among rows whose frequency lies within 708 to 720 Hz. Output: 122.5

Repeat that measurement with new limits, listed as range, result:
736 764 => 110.8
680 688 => 128.1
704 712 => 124.1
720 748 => 112.4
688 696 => 138.7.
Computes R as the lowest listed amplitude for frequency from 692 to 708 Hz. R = 119.1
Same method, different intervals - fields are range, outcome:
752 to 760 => 101.9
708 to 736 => 103.5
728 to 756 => 98.18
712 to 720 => 115.1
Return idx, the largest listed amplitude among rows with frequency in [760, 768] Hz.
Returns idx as 106.4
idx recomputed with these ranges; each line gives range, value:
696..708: 126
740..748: 105.3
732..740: 103.5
